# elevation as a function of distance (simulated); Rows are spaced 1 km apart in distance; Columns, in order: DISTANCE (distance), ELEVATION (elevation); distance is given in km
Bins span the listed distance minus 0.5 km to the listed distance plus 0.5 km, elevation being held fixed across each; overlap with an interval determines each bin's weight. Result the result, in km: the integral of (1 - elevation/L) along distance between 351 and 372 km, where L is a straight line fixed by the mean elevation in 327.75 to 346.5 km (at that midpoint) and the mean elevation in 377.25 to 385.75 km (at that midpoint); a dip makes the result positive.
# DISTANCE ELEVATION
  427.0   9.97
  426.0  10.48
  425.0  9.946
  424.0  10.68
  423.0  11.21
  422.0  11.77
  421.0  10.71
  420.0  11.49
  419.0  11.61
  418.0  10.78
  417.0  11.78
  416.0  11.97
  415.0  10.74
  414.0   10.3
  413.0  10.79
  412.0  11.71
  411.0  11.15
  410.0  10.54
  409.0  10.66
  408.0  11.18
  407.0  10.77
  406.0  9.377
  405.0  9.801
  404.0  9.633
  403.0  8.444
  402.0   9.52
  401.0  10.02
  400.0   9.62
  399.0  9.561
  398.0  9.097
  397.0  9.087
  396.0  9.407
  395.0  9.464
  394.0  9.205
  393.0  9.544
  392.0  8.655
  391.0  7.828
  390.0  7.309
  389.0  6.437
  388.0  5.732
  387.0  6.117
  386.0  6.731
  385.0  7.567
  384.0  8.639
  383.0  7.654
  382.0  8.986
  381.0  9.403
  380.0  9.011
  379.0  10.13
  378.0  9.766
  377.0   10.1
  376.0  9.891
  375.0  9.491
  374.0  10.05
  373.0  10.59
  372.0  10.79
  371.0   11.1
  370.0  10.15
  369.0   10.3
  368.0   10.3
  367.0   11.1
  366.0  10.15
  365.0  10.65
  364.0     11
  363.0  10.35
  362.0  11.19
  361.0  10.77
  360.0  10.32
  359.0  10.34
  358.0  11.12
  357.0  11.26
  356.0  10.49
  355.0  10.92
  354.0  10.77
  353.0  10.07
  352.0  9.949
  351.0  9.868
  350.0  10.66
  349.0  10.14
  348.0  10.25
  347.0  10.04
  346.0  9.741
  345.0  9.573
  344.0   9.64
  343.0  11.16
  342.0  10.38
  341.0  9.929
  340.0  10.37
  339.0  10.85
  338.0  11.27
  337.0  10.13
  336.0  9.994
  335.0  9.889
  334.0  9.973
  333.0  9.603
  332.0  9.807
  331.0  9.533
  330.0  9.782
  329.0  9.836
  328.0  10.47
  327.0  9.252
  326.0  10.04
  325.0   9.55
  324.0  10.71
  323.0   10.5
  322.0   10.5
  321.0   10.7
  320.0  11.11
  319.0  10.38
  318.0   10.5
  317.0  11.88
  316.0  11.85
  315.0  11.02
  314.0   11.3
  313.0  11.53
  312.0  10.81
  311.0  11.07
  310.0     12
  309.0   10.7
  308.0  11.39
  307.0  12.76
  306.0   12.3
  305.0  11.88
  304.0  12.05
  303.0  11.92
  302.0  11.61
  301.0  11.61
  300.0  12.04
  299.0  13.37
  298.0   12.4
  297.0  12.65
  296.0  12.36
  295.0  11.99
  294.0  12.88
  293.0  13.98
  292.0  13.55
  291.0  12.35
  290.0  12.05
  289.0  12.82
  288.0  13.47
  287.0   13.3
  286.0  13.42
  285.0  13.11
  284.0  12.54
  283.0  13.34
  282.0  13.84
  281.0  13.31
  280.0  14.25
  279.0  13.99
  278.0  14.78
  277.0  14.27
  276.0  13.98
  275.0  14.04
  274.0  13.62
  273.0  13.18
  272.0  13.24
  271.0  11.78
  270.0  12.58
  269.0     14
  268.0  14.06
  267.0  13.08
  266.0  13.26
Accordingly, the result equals -2.64 km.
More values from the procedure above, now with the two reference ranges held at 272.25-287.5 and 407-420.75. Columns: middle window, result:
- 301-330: 4.3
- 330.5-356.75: 4.7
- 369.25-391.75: 5.6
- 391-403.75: 2.4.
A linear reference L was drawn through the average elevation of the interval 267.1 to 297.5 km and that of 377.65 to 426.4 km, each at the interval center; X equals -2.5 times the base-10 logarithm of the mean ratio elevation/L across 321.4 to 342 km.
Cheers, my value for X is 0.17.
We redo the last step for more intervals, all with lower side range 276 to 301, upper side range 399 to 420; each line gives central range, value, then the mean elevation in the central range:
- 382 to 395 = 0.38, 7.74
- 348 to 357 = 0.13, 10.4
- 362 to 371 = 0.09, 10.6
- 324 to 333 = 0.24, 9.83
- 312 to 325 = 0.15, 10.9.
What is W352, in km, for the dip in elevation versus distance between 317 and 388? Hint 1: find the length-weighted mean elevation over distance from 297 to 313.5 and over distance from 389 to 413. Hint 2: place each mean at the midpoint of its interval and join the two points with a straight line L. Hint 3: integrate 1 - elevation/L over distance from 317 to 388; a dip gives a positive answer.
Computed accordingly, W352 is 4.7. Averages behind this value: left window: 11.9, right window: 9.59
